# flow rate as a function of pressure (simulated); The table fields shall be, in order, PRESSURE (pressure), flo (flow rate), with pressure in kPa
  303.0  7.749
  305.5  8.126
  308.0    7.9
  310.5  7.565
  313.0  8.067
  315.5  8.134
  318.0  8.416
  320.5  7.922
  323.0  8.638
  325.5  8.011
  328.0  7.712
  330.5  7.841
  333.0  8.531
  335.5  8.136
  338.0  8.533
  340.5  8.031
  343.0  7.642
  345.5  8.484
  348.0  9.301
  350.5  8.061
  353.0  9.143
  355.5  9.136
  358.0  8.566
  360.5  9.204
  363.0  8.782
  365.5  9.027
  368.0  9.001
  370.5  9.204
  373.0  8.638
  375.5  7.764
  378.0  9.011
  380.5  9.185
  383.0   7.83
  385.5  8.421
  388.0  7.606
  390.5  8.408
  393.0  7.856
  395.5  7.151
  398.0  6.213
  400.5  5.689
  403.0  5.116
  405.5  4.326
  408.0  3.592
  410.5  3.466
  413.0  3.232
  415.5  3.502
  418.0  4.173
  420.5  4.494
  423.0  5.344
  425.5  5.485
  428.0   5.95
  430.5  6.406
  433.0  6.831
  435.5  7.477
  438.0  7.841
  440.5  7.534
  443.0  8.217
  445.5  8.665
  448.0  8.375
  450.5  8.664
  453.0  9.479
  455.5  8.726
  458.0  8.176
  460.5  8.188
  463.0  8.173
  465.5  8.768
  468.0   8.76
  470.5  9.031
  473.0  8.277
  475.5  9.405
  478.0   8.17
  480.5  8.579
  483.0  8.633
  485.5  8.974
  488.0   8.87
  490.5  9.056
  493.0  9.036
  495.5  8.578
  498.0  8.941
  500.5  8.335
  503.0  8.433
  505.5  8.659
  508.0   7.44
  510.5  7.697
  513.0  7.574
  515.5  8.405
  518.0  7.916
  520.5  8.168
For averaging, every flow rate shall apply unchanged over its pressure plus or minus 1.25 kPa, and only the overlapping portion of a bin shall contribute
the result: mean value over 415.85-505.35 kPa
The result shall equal 7.91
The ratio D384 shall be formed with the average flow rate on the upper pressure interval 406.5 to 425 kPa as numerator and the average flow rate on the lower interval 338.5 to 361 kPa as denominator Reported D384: 0.5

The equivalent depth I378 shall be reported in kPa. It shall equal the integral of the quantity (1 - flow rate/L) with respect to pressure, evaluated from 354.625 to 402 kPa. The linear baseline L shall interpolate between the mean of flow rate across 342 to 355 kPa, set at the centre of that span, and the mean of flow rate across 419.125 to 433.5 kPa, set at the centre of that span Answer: -4.7 kPa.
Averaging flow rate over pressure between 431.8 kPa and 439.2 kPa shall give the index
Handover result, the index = 7.38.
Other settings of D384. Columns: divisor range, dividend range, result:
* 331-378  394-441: 0.63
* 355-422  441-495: 1.25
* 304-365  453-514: 1.03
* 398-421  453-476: 2.02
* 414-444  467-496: 1.45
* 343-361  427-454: 0.89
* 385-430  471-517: 1.54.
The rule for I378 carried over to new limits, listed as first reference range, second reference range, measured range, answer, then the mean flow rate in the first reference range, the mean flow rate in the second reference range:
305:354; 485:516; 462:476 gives -0.5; 8.21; 8.45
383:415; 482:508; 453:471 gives -2.0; 5.94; 8.69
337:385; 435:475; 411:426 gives 7.5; 8.66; 8.43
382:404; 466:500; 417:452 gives 4.8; 7.16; 8.78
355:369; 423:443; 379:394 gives -0.1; 8.94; 6.79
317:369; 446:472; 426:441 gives 3.0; 8.48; 8.63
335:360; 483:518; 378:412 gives 7.7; 8.54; 8.45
